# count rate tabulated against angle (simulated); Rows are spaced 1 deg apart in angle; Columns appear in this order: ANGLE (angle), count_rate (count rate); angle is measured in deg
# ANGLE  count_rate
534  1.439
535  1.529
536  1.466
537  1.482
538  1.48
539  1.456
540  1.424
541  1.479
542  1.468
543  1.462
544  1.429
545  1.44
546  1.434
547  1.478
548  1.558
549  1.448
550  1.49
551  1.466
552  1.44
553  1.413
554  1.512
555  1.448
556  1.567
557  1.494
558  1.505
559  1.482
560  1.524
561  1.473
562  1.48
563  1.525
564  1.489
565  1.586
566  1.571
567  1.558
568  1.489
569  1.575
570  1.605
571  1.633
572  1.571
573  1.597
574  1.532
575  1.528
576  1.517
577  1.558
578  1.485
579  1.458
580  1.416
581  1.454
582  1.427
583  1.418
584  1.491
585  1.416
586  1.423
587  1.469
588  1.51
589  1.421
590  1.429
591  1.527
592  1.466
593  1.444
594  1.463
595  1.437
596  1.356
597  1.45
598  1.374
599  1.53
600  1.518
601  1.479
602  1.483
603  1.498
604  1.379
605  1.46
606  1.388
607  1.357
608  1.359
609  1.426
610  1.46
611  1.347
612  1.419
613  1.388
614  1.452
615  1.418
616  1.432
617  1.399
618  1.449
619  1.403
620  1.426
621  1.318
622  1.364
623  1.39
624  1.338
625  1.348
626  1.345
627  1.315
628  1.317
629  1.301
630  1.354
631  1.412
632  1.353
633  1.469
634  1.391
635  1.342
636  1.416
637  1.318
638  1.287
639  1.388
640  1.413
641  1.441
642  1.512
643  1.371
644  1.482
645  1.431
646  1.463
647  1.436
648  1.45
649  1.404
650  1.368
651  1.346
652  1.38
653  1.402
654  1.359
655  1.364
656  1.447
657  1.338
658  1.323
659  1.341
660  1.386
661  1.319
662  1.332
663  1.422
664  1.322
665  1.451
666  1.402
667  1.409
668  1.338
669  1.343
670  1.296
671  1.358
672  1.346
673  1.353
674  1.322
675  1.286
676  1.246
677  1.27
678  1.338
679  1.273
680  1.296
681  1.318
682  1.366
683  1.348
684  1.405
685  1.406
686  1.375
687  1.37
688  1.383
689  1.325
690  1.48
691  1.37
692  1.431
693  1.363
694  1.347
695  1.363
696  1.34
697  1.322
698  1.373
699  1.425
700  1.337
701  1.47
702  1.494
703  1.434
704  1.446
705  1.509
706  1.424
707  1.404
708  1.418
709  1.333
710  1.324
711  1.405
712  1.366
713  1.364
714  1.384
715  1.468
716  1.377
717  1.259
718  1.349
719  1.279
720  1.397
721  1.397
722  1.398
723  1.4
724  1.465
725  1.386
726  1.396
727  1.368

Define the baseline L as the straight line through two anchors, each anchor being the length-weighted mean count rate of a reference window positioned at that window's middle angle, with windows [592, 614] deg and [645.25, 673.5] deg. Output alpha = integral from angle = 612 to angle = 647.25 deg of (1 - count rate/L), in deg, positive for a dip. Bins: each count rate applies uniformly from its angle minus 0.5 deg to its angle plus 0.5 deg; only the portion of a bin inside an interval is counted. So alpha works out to 0.3 deg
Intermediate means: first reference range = 1.43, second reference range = 1.38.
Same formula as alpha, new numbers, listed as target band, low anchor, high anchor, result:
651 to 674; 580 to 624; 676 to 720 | 0.5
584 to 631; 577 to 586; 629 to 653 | 0.4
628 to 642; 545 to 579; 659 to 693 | 0.3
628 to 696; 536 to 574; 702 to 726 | 2.8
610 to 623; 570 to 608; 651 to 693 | 0.3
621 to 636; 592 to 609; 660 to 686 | 0.4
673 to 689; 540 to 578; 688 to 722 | 0.8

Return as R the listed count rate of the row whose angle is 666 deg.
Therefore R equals 1.402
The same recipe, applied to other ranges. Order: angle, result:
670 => 1.296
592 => 1.466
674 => 1.322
